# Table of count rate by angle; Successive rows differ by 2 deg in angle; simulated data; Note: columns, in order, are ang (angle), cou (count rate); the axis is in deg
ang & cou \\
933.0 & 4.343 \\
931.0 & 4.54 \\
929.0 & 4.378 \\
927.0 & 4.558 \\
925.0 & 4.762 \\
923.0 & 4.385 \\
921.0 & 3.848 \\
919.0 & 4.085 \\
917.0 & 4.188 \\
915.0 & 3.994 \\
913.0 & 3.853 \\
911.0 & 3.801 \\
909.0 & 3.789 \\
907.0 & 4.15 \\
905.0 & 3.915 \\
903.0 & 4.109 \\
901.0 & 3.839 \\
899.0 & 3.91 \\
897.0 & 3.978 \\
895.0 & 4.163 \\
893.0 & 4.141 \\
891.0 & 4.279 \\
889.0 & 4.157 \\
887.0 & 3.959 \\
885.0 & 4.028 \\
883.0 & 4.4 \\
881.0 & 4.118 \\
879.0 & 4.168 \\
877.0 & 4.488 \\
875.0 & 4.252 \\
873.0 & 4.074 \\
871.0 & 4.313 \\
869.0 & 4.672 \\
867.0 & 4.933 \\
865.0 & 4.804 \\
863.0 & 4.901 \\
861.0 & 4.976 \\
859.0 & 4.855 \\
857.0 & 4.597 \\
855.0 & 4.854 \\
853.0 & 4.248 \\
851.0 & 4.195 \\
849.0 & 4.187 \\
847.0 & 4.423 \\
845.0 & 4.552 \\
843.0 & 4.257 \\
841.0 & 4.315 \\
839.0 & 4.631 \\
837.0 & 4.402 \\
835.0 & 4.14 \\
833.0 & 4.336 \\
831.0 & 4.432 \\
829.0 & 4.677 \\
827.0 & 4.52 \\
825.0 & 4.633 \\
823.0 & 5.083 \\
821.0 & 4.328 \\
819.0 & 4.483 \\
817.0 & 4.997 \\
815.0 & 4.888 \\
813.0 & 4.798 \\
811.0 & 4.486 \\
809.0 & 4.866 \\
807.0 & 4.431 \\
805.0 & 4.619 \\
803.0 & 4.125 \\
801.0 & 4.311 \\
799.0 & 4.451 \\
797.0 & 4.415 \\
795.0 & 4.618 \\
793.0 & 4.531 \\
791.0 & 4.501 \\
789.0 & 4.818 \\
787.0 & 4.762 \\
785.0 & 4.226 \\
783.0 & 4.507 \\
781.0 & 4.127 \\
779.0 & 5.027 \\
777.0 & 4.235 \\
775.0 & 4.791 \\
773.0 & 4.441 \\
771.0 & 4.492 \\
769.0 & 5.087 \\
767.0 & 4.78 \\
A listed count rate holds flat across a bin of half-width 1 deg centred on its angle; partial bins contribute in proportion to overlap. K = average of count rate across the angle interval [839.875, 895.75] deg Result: 4.41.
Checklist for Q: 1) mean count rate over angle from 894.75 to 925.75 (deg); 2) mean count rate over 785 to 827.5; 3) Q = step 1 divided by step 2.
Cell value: 0.88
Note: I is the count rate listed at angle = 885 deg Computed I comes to 4.028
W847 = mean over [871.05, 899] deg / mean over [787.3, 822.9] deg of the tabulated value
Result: 0.9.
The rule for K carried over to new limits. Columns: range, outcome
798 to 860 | 4.52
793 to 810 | 4.48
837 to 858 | 4.42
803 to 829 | 4.66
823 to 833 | 4.59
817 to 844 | 4.5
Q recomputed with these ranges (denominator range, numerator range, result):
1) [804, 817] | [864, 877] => 0.96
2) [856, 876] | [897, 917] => 0.85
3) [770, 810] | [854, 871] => 1.06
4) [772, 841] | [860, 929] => 0.93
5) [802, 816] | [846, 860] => 0.97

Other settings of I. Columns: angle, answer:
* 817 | 4.997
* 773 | 4.441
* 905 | 3.915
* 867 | 4.933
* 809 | 4.866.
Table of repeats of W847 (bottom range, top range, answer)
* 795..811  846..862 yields 1.02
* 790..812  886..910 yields 0.90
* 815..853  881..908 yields 0.91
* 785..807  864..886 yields 0.98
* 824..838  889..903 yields 0.91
